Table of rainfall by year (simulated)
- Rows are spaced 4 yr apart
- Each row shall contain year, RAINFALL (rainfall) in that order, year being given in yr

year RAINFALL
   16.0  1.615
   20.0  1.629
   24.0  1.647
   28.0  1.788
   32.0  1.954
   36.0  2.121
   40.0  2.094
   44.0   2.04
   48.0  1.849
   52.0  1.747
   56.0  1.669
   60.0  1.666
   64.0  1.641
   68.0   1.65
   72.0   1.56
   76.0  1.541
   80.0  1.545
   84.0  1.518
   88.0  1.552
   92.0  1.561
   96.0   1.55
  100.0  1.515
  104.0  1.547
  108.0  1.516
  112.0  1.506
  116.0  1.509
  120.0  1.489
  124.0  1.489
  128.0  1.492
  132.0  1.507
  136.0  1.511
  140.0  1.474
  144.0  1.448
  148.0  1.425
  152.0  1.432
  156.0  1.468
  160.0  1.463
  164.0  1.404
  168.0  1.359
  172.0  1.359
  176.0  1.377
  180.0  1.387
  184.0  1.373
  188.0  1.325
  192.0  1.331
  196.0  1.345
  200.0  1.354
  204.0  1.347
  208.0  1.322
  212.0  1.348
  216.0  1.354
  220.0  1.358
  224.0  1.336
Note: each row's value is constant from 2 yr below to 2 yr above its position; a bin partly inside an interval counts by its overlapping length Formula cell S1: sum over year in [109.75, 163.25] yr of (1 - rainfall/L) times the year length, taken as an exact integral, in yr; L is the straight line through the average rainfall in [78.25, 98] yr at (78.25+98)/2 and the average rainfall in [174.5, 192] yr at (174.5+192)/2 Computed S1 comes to -0.9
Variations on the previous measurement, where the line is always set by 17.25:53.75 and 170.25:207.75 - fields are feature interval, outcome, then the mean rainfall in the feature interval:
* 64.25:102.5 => 3.36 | 1.56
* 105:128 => 1.36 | 1.5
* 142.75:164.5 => 0.44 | 1.44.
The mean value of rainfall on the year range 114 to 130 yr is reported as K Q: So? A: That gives 1.49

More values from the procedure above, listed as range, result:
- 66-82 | 1.57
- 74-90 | 1.54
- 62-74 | 1.62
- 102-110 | 1.53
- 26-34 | 1.87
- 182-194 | 1.34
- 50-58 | 1.71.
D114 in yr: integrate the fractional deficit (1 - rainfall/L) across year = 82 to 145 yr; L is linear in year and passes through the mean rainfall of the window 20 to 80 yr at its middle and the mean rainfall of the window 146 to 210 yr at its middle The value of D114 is 2.51 yr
